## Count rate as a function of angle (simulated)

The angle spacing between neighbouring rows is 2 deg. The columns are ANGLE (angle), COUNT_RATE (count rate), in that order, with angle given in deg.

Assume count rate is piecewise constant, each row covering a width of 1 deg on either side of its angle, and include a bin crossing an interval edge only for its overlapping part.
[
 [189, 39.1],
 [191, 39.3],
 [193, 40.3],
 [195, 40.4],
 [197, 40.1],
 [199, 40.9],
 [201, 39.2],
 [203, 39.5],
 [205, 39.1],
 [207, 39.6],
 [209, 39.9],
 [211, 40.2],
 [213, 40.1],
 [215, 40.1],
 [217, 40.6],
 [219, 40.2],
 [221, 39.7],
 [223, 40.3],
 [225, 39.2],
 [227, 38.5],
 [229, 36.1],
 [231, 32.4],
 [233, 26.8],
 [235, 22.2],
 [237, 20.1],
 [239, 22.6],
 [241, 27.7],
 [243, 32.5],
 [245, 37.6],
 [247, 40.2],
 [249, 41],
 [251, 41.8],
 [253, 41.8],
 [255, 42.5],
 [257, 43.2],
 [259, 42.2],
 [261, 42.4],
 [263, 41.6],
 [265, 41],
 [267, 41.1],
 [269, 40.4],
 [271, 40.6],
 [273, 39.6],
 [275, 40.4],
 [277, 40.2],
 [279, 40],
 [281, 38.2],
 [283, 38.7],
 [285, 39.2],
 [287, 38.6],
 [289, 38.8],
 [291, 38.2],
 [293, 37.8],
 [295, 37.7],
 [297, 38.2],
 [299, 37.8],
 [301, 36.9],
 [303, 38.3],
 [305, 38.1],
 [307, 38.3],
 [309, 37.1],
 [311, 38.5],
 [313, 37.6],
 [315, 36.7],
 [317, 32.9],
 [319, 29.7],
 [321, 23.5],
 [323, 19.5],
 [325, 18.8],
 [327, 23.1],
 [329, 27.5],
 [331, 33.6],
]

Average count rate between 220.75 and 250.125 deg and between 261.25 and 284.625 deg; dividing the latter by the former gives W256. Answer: 1.22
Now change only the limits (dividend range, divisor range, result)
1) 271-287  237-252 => 1.17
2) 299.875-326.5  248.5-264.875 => 0.78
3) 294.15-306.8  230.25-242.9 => 1.47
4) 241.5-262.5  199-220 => 1.01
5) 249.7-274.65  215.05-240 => 1.24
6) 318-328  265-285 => 0.57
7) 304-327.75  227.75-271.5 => 0.86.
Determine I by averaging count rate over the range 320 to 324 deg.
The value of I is 21.5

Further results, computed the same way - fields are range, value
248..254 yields 41.5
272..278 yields 40.1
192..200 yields 40.4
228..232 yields 34.2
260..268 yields 41.5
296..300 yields 38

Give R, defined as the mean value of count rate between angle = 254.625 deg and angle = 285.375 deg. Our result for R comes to 40.7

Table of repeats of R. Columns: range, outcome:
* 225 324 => 36.5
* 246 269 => 41.7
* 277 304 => 38.4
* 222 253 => 33.5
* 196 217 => 39.9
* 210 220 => 40.2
